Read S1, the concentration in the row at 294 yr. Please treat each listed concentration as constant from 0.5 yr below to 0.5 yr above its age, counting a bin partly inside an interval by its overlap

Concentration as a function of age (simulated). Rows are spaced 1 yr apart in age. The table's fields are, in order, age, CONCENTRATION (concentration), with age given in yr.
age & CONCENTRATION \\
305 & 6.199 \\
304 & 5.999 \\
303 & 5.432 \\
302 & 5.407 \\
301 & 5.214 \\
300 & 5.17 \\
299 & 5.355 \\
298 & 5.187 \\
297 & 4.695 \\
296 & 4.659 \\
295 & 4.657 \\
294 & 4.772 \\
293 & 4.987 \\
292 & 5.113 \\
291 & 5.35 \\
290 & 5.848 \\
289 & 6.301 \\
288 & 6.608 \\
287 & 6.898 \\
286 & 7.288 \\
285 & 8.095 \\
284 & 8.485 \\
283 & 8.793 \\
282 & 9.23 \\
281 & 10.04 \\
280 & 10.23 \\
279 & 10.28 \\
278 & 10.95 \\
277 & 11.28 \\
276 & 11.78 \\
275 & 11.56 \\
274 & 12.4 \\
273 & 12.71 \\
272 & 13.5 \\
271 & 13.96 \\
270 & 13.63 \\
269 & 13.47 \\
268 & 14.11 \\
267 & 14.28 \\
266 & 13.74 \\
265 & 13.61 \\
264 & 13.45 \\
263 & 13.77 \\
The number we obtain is 4.772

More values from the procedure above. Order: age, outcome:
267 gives 14.28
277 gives 11.28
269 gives 13.47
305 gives 6.199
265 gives 13.61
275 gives 11.56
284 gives 8.485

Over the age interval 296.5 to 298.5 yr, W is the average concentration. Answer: 4.94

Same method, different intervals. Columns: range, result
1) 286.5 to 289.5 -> 6.6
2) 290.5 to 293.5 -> 5.15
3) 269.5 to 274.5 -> 13.2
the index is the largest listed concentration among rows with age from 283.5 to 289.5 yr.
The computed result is 8.485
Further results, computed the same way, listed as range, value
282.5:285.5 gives 8.793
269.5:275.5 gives 13.96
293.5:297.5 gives 4.772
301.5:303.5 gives 5.432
